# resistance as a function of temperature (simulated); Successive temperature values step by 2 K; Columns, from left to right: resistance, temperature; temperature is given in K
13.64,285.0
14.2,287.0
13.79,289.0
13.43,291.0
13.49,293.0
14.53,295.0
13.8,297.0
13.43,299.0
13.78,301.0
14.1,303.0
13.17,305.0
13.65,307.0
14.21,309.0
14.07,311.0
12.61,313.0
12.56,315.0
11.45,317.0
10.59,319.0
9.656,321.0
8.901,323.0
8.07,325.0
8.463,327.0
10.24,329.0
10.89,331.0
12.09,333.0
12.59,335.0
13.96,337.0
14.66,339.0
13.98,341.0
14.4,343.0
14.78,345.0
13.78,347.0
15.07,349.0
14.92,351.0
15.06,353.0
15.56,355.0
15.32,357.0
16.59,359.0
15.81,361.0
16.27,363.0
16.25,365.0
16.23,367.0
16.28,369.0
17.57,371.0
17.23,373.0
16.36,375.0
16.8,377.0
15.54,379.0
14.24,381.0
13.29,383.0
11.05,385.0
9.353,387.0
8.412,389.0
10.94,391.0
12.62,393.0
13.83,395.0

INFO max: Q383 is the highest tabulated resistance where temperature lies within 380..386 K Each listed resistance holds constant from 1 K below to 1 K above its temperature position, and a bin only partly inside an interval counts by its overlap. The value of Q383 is 14.24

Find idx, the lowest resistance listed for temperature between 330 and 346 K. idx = 10.89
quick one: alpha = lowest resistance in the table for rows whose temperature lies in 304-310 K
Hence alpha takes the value 13.17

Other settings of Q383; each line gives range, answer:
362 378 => 17.57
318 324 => 10.59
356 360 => 16.59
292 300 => 14.53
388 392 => 10.94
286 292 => 14.2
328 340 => 14.66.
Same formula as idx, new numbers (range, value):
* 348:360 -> 14.92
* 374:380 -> 15.54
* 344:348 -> 13.78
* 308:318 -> 11.45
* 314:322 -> 9.656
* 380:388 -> 9.353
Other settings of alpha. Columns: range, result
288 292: 13.43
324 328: 8.07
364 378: 16.23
